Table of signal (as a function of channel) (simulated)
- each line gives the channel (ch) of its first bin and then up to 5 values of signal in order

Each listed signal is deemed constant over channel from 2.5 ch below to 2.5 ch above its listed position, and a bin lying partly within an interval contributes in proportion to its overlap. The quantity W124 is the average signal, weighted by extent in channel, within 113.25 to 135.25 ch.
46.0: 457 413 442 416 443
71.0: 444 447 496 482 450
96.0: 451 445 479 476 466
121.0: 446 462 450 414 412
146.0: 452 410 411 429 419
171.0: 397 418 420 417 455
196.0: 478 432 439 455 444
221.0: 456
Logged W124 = 453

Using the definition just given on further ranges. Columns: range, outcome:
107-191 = 433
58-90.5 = 454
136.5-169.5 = 421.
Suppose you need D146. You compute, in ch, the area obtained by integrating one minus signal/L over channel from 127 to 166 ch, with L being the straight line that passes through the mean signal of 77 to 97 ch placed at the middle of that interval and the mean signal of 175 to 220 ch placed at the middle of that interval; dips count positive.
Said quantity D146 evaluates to 2.4 ch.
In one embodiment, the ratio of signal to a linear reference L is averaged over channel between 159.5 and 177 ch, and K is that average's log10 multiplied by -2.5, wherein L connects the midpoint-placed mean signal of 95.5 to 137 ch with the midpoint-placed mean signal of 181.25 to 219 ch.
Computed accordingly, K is 0.085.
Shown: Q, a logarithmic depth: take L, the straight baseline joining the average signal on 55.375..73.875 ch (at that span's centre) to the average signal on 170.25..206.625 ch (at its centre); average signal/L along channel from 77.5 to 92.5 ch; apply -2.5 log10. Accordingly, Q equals -0.10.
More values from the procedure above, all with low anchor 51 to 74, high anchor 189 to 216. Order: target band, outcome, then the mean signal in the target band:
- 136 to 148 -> 0.04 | 427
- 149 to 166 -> 0.07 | 417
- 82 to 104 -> -0.05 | 460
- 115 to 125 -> -0.03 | 455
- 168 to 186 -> 0.09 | 413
